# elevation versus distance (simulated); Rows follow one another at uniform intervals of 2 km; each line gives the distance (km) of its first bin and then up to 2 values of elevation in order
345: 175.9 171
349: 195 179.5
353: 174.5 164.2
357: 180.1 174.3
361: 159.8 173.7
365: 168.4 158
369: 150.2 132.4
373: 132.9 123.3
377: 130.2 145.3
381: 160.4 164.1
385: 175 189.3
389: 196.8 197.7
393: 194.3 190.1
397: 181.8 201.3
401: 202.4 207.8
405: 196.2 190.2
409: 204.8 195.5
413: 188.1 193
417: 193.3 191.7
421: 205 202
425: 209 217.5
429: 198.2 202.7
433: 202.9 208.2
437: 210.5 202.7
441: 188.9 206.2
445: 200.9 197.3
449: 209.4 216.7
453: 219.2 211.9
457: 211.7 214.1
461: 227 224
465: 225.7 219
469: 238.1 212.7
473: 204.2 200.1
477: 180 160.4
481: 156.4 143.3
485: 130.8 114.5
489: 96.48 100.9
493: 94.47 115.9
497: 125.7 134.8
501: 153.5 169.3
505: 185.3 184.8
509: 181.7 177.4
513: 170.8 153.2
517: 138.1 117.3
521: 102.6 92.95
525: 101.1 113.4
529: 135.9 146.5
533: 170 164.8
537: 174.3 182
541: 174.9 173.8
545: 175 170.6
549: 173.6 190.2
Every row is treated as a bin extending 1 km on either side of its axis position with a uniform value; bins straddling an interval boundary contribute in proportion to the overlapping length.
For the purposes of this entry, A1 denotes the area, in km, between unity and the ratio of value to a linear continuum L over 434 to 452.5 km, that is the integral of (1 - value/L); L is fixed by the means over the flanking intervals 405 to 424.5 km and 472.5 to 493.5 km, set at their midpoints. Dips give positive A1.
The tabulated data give -3.3 km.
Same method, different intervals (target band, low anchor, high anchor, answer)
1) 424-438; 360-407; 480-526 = -4.40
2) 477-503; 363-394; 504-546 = 4.07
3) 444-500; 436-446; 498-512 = 2.86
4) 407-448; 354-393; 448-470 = -0.45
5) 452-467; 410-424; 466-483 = -1.95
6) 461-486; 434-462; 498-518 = -0.22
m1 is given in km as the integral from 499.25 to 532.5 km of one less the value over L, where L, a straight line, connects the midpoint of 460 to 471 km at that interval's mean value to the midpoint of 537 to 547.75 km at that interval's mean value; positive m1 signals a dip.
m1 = 8.2 km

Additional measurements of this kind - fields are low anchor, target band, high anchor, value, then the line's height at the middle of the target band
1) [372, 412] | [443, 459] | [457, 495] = -3.1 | 175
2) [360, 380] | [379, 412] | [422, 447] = -3.7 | 170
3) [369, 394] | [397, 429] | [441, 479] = -3.3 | 181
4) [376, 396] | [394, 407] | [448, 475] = -1.0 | 183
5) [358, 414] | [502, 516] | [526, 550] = -0.8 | 165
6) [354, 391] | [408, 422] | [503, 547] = -3.3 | 159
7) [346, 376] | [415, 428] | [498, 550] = -3.5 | 160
